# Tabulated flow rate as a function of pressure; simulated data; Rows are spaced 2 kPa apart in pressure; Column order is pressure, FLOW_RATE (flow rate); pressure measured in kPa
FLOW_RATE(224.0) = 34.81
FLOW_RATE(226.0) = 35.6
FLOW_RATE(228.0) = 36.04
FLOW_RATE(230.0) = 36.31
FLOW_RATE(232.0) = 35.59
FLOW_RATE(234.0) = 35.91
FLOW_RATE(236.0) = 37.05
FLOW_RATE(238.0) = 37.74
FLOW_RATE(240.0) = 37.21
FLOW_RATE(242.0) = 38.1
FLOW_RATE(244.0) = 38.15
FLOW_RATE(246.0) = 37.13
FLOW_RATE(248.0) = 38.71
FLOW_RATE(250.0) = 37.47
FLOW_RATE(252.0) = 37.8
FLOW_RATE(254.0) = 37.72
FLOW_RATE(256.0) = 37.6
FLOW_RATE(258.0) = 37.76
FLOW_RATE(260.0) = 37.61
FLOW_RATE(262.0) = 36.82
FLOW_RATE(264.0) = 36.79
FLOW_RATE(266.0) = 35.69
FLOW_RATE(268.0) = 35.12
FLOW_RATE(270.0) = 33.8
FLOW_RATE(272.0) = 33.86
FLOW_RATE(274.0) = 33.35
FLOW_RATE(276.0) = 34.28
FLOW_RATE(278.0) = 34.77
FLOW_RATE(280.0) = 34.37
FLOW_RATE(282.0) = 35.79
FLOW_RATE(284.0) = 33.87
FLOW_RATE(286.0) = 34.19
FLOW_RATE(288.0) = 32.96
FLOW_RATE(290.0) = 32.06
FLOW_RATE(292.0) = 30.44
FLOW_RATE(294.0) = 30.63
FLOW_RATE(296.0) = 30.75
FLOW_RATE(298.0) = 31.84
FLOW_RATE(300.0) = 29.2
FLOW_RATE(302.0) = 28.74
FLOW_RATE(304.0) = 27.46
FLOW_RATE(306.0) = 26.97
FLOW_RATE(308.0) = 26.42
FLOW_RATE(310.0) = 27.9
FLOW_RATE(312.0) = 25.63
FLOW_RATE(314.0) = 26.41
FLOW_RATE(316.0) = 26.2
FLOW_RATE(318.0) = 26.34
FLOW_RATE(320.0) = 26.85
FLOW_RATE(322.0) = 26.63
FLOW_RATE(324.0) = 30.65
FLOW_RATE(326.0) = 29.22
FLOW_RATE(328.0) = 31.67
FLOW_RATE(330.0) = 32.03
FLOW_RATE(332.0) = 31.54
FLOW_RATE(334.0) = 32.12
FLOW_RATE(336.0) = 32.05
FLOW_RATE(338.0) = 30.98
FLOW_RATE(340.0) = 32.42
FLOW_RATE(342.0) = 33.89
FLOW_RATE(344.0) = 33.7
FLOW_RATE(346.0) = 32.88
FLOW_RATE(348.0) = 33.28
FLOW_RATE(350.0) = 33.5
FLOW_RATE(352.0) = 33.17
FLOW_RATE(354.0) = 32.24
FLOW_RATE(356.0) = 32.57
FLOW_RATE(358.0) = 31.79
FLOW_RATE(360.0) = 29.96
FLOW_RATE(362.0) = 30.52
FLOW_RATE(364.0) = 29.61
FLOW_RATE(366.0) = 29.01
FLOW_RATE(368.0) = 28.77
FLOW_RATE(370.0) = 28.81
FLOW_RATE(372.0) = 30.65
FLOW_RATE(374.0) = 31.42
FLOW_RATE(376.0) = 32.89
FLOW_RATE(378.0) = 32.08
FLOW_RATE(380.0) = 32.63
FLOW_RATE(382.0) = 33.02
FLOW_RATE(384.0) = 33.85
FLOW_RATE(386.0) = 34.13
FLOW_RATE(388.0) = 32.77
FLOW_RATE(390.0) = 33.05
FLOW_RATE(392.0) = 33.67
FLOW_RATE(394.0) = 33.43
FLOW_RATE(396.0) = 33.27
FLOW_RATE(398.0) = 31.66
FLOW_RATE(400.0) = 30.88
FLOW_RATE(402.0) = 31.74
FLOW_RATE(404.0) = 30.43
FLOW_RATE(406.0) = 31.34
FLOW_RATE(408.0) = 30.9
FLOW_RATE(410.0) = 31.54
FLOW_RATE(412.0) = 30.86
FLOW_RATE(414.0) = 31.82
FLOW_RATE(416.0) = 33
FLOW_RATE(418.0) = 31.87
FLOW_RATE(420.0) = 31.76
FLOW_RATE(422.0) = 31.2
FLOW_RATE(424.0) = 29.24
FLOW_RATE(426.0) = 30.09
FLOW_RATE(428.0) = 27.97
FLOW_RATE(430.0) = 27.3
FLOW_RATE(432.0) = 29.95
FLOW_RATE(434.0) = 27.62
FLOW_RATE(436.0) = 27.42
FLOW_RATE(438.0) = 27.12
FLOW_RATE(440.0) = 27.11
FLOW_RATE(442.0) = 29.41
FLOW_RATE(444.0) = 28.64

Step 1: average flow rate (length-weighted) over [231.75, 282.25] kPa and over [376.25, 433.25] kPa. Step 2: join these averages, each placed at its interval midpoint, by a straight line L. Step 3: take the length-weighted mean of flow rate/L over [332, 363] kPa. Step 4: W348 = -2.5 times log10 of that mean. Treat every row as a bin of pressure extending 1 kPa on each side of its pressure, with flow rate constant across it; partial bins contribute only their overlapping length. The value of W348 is 0.04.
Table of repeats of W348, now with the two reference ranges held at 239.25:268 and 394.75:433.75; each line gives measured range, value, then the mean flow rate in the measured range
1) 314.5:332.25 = 0.196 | 28.8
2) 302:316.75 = 0.291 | 26.9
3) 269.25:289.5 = 0.070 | 34.1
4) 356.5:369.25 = 0.101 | 30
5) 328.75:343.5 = 0.060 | 32.2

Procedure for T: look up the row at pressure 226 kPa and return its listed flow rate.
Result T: 35.6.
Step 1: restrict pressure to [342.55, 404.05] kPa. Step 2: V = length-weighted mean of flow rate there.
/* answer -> 32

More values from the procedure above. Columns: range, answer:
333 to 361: 32.5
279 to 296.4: 32.9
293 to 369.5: 30.1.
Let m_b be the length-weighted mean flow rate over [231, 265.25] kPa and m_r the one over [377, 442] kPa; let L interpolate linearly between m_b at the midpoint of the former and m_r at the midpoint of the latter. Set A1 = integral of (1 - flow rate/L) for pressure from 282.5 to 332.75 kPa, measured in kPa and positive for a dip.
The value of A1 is 7.9 kPa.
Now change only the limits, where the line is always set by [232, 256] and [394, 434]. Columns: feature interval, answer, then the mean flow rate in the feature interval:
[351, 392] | 1.0 kPa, 31.7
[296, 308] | 2.2 kPa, 28.8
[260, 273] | 0.4 kPa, 35.5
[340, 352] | 0.1 kPa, 33.3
